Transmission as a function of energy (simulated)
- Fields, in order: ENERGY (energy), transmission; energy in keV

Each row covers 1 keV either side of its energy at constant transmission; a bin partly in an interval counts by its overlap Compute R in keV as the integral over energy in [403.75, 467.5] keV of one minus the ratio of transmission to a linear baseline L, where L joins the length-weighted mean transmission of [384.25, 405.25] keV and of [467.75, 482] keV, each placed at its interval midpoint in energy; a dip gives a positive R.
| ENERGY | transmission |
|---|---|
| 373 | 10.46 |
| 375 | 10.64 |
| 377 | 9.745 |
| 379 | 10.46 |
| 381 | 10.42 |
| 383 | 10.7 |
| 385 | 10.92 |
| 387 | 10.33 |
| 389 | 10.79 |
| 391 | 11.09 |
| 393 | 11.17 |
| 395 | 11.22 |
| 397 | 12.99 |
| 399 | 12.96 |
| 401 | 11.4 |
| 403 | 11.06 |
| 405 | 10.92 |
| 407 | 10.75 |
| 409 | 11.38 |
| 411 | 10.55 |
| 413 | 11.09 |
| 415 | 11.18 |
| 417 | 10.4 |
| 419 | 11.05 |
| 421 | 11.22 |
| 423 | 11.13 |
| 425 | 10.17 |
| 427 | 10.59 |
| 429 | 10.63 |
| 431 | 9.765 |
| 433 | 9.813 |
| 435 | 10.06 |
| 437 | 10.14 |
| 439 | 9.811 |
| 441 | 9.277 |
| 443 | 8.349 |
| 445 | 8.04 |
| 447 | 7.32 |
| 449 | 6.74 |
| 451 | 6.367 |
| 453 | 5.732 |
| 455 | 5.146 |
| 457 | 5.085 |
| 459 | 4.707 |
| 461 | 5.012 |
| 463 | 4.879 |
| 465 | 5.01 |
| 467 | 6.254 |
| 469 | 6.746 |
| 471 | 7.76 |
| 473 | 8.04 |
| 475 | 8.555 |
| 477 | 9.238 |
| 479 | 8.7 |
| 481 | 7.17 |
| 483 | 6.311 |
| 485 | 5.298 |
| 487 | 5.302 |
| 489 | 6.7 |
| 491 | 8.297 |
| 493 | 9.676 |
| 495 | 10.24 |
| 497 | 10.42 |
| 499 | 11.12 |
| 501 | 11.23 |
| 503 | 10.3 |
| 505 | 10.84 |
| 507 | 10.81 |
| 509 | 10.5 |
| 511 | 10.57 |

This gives 6.9 keV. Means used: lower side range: 11.4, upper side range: 8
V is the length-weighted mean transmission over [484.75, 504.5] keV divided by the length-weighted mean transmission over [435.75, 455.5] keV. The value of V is 1.16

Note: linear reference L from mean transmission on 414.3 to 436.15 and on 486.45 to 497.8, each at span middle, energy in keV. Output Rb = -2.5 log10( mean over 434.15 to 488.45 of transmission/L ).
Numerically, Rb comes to 0.32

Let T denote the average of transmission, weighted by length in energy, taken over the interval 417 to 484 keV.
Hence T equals 8.06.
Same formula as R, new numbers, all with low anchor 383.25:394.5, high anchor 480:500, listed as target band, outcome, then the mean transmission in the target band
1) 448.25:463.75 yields 6.13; 5.45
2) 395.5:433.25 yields -3.22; 11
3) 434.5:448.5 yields 0.79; 8.88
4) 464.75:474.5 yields 1.83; 6.99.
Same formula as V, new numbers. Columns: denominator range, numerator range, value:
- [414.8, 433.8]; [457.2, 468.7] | 0.50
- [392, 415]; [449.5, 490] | 0.56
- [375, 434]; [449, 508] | 0.70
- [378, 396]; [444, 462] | 0.56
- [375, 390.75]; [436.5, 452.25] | 0.78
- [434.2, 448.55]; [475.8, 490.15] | 0.79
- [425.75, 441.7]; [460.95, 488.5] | 0.68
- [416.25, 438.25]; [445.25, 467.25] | 0.55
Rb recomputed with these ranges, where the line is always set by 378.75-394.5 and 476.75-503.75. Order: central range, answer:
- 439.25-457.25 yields 0.31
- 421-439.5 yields -0.05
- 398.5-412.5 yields -0.09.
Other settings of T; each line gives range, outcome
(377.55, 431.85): 11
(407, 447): 10.2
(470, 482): 8.24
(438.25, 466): 6.5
